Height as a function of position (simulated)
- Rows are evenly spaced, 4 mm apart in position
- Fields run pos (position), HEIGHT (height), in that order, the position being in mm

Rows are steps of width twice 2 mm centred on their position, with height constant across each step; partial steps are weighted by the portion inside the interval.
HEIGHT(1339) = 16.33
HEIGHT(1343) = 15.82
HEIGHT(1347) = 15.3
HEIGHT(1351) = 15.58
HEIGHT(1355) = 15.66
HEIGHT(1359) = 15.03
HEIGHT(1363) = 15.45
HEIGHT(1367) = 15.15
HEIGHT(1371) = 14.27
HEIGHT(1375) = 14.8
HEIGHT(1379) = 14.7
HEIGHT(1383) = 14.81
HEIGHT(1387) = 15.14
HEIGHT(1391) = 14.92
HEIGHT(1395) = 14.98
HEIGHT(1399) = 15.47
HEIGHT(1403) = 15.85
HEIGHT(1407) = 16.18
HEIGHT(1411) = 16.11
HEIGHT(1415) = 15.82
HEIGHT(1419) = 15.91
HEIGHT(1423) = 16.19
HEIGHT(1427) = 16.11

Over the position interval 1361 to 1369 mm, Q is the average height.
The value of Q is 15.3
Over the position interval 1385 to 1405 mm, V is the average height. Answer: 15.3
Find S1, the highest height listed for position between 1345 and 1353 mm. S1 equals 15.58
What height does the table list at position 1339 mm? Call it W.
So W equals 16.33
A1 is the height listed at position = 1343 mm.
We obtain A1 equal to 15.82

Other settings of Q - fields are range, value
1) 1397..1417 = 15.9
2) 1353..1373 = 15.1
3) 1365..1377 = 14.7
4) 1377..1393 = 14.9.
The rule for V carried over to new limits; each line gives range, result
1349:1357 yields 15.6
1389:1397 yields 14.9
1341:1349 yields 15.6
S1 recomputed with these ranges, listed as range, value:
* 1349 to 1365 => 15.66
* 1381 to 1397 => 15.14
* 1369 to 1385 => 14.81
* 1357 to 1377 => 15.45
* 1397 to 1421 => 16.18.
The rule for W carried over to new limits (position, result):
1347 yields 15.3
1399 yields 15.47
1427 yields 16.11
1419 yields 15.91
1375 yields 14.8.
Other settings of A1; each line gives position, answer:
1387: 15.14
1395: 14.98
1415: 15.82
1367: 15.15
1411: 16.11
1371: 14.27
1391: 14.92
